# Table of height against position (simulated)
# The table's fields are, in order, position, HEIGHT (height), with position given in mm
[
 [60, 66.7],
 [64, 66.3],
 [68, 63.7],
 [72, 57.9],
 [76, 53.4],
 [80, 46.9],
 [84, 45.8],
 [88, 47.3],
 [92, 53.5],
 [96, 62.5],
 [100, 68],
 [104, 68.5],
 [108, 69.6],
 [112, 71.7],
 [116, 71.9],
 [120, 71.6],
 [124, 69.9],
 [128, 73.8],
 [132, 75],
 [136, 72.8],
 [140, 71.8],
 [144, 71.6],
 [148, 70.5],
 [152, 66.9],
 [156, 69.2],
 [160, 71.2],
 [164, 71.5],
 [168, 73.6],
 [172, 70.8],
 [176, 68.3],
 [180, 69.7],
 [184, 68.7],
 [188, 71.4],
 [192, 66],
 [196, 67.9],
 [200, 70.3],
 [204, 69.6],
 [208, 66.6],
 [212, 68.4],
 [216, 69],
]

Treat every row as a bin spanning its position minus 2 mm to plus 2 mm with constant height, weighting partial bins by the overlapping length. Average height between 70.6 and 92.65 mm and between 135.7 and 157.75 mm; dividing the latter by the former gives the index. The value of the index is 1.4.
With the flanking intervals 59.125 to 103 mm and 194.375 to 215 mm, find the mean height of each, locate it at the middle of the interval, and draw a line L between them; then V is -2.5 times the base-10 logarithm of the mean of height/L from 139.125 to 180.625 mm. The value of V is -0.10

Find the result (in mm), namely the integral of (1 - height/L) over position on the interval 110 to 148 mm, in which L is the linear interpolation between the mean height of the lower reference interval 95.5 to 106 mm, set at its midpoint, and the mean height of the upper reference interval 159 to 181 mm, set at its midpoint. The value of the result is -2.0 mm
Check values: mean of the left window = 66.9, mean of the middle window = 72.1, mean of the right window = 70.9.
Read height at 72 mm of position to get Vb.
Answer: 57.9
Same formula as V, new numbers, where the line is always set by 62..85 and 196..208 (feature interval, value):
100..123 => -0.17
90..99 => -0.02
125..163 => -0.13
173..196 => -0.02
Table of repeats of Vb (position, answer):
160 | 71.2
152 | 66.9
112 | 71.7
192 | 66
